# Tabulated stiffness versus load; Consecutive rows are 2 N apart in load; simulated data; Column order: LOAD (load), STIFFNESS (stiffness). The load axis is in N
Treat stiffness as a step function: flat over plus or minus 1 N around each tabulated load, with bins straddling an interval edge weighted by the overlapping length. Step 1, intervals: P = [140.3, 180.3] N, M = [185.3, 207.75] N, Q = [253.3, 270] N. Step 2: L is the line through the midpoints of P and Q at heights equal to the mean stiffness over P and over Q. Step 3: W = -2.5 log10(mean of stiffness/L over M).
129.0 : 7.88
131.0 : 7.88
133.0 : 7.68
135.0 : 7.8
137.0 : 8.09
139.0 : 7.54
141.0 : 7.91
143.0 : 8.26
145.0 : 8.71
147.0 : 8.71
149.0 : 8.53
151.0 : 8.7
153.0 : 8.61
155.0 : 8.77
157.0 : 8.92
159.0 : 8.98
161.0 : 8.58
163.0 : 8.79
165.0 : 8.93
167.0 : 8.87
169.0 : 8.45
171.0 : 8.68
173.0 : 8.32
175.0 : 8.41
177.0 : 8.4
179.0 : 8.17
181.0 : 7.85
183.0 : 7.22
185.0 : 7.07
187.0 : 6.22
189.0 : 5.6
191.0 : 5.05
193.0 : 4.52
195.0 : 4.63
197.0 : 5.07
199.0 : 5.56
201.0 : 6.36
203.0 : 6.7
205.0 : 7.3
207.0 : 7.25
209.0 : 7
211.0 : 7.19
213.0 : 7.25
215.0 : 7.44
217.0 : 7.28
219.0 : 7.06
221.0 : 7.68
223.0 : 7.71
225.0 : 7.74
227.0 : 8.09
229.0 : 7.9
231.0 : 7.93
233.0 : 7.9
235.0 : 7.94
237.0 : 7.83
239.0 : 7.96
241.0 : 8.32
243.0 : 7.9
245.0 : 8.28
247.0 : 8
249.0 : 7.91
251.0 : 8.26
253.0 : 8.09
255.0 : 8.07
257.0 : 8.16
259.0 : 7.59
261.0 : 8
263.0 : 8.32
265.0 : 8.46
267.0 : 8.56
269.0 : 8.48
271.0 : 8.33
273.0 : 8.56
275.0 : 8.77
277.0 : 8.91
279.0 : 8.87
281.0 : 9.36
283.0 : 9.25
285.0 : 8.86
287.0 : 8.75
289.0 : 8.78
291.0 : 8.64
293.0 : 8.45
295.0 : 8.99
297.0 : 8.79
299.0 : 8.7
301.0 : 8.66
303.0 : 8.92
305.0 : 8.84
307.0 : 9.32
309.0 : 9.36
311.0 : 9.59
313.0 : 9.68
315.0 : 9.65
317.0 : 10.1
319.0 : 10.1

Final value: 0.40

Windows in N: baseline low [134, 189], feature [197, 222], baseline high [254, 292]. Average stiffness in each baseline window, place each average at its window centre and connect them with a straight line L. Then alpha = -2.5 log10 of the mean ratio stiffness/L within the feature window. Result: 0.21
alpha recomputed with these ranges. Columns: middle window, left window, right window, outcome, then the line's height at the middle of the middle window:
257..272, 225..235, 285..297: 0.02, 8.39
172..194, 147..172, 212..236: 0.20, 8.34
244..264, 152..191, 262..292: 0.07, 8.58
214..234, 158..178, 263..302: 0.13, 8.69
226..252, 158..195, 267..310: 0.04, 8.28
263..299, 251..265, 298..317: -0.02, 8.62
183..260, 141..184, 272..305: 0.20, 8.66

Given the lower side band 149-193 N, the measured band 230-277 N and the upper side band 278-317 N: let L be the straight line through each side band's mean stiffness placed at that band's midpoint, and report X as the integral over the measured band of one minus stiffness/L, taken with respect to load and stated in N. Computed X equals 2.71 N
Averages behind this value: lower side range 7.96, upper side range 9.05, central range 8.17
